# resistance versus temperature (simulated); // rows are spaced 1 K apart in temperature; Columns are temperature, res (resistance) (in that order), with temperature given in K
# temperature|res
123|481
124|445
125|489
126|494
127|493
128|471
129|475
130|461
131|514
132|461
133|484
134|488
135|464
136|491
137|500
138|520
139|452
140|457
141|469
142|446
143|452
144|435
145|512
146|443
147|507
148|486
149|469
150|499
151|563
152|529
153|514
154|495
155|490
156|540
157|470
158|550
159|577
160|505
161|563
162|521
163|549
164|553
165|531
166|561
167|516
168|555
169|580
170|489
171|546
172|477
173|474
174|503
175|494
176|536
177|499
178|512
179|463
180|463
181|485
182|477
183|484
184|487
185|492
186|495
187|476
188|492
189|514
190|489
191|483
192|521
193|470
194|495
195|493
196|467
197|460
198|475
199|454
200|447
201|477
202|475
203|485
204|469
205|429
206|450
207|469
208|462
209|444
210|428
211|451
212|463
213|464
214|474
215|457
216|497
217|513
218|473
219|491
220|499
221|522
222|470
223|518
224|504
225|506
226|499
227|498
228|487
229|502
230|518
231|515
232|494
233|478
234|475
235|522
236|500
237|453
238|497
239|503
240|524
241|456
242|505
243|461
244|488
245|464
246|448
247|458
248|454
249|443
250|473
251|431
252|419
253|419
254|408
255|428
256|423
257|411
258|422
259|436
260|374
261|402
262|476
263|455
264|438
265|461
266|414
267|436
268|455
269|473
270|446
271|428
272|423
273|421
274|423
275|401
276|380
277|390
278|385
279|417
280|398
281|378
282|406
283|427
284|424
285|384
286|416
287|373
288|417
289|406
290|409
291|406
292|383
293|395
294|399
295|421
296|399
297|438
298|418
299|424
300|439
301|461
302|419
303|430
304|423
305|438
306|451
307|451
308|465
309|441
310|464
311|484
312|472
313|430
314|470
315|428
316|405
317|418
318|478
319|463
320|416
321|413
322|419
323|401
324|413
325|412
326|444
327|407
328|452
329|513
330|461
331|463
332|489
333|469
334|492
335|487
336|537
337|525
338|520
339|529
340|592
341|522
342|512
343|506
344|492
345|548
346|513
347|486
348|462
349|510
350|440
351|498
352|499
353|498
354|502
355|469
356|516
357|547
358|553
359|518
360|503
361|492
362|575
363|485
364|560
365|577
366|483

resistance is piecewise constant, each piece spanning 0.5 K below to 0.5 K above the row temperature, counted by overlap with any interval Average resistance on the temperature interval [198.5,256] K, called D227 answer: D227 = 473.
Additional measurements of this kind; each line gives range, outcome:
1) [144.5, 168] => 520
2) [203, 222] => 470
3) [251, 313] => 423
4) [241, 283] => 431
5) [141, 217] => 492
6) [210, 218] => 471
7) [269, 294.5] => 407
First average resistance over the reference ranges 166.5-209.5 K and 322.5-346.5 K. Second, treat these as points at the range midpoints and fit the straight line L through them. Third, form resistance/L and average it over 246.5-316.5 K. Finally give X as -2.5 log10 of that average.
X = 0.15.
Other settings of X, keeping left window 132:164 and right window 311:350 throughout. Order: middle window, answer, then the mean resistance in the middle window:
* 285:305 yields 0.154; 414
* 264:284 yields 0.147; 420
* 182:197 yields 0.009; 488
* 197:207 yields 0.064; 463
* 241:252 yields 0.056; 460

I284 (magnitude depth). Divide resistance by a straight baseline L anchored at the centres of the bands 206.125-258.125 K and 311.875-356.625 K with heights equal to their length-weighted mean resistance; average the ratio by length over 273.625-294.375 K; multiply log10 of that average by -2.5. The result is 0.18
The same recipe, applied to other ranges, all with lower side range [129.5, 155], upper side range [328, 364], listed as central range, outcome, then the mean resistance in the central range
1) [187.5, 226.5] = 0.03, 478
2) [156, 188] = -0.05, 512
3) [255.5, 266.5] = 0.16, 428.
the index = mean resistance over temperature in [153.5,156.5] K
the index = 508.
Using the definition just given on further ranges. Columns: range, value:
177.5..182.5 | 480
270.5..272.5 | 426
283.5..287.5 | 399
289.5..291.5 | 408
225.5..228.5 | 495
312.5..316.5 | 433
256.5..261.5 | 409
